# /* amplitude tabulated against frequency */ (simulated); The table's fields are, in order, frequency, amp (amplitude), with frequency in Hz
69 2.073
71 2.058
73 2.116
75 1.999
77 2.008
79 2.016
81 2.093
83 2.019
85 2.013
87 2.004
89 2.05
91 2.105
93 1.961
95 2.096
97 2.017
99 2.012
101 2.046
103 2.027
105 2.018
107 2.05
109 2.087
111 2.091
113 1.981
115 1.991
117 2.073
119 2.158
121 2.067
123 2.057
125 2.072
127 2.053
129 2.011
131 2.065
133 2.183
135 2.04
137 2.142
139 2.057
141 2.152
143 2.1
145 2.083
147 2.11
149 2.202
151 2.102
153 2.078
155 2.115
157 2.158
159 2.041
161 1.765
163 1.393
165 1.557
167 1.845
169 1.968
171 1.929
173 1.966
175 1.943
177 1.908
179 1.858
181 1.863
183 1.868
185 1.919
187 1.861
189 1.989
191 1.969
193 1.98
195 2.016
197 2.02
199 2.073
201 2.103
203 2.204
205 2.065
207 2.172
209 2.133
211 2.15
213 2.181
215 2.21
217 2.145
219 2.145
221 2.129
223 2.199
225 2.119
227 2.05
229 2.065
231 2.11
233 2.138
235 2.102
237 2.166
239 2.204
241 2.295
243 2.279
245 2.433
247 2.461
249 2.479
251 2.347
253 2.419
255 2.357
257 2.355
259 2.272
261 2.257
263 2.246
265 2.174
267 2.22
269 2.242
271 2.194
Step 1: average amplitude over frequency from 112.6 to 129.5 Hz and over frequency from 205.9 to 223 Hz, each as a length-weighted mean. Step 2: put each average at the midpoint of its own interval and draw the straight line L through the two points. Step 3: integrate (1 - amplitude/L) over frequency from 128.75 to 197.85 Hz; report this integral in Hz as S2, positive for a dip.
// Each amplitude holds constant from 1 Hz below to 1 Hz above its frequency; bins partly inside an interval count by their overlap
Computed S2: 4.1 Hz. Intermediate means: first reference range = 2.06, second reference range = 2.16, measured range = 1.98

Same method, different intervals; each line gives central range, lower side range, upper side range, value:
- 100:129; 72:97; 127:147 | 0.22 Hz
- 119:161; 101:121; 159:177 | -3.42 Hz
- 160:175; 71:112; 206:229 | 2.27 Hz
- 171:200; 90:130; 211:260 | 2.90 Hz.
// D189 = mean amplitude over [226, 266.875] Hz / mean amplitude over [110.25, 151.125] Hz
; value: 1.1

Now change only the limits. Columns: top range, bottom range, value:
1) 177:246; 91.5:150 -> 1.01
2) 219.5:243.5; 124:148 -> 1.03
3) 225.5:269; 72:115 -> 1.11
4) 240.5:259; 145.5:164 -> 1.19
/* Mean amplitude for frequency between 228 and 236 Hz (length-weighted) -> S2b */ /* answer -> 2.1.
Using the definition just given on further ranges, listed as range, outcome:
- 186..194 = 1.95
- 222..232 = 2.11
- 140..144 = 2.13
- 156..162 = 1.99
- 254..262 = 2.31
